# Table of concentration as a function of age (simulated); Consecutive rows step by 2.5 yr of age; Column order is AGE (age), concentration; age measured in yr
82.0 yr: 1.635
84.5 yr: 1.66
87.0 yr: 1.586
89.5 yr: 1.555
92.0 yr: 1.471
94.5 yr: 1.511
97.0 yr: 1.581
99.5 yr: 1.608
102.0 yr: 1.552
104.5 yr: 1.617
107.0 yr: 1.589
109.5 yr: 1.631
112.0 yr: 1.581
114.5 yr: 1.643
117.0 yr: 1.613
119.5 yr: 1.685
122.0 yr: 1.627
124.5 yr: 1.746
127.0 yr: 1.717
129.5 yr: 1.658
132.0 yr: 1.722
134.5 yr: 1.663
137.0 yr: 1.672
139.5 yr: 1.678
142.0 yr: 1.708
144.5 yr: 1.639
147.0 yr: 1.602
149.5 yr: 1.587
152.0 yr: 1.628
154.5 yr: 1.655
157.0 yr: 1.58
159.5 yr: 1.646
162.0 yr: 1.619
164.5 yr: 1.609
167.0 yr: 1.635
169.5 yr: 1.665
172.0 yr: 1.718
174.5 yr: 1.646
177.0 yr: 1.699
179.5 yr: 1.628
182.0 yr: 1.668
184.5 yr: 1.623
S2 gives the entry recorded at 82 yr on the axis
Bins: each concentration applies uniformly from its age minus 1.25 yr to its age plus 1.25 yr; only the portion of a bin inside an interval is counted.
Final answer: 1.635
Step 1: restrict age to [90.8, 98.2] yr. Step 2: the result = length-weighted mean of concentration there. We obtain 1.52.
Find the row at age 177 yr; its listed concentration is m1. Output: 1.699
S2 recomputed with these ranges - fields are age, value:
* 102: 1.552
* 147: 1.602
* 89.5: 1.555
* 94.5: 1.511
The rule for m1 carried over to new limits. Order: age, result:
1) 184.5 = 1.623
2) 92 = 1.471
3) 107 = 1.589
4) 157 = 1.58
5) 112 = 1.581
